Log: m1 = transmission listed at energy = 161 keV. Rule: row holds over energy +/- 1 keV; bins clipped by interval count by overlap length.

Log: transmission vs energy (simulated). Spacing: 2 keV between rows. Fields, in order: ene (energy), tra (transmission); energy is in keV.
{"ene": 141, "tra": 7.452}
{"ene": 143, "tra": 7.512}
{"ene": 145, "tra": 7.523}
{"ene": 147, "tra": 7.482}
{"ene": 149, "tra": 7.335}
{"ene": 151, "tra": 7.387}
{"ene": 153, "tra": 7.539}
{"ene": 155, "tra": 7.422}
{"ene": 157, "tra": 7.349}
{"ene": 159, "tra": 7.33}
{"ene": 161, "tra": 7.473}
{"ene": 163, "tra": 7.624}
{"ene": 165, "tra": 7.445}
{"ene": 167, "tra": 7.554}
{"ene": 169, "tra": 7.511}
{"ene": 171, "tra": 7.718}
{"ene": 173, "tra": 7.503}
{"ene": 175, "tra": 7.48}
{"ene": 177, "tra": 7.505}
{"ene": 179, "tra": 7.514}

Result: 7.473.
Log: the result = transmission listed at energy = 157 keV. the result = 7.349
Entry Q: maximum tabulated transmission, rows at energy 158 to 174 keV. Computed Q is 7.718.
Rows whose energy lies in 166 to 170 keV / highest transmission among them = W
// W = 7.554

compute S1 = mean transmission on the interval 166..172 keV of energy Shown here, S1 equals 7.59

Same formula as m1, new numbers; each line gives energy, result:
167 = 7.554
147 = 7.482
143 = 7.512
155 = 7.422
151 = 7.387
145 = 7.523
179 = 7.514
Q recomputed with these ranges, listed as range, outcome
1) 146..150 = 7.482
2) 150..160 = 7.539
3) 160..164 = 7.624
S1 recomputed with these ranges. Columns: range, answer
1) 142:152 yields 7.45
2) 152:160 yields 7.41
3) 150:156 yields 7.45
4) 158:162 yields 7.4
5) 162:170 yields 7.53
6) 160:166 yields 7.51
